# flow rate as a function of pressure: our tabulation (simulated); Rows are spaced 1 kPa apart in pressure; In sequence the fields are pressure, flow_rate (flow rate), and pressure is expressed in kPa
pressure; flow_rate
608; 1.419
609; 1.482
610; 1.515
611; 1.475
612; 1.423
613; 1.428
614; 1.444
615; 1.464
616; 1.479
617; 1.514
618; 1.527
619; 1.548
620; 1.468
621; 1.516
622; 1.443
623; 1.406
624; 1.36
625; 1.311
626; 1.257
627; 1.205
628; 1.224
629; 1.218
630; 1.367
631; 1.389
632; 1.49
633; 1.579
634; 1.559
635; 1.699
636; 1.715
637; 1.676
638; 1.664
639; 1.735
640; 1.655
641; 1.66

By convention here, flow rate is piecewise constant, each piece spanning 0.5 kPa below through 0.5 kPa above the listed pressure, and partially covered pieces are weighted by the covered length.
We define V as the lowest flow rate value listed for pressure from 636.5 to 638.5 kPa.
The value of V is 1.664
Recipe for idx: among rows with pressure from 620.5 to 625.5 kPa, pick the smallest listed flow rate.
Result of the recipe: 1.311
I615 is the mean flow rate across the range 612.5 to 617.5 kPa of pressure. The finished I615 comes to 1.47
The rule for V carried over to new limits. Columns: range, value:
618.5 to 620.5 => 1.468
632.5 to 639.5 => 1.559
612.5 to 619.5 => 1.428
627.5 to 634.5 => 1.218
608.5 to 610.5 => 1.482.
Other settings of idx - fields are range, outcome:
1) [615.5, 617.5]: 1.479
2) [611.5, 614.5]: 1.423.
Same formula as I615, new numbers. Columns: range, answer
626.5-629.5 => 1.22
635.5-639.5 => 1.7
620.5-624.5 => 1.43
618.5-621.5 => 1.51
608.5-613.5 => 1.46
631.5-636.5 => 1.61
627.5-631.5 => 1.3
